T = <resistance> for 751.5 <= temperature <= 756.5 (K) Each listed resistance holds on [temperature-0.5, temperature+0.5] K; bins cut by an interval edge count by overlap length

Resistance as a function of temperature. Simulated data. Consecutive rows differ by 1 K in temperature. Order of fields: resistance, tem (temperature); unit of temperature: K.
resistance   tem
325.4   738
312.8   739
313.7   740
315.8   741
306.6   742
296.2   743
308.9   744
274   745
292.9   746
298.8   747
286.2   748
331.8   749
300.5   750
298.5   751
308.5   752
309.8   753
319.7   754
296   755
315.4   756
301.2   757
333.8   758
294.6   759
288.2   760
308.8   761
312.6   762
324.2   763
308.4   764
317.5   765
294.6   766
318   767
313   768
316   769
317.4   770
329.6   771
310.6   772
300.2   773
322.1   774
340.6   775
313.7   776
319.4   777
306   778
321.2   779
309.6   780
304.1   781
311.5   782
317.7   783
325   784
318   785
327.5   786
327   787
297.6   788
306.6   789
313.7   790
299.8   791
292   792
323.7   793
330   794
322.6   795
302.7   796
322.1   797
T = 310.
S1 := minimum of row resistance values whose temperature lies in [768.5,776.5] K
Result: 300.2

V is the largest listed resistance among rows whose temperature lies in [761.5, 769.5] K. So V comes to 324.2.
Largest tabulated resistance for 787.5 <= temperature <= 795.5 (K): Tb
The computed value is 330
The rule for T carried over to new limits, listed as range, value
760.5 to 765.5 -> 314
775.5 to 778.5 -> 313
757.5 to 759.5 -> 314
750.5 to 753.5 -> 306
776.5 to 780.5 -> 314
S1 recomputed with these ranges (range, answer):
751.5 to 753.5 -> 308.5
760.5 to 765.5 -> 308.4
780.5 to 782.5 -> 304.1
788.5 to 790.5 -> 306.6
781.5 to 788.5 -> 297.6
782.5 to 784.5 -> 317.7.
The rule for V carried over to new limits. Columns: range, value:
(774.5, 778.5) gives 340.6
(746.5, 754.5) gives 331.8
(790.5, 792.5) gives 299.8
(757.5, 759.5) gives 333.8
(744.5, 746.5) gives 292.9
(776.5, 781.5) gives 321.2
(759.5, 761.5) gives 308.8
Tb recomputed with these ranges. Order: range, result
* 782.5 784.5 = 325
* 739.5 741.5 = 315.8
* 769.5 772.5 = 329.6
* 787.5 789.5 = 306.6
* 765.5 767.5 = 318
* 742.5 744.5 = 308.9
